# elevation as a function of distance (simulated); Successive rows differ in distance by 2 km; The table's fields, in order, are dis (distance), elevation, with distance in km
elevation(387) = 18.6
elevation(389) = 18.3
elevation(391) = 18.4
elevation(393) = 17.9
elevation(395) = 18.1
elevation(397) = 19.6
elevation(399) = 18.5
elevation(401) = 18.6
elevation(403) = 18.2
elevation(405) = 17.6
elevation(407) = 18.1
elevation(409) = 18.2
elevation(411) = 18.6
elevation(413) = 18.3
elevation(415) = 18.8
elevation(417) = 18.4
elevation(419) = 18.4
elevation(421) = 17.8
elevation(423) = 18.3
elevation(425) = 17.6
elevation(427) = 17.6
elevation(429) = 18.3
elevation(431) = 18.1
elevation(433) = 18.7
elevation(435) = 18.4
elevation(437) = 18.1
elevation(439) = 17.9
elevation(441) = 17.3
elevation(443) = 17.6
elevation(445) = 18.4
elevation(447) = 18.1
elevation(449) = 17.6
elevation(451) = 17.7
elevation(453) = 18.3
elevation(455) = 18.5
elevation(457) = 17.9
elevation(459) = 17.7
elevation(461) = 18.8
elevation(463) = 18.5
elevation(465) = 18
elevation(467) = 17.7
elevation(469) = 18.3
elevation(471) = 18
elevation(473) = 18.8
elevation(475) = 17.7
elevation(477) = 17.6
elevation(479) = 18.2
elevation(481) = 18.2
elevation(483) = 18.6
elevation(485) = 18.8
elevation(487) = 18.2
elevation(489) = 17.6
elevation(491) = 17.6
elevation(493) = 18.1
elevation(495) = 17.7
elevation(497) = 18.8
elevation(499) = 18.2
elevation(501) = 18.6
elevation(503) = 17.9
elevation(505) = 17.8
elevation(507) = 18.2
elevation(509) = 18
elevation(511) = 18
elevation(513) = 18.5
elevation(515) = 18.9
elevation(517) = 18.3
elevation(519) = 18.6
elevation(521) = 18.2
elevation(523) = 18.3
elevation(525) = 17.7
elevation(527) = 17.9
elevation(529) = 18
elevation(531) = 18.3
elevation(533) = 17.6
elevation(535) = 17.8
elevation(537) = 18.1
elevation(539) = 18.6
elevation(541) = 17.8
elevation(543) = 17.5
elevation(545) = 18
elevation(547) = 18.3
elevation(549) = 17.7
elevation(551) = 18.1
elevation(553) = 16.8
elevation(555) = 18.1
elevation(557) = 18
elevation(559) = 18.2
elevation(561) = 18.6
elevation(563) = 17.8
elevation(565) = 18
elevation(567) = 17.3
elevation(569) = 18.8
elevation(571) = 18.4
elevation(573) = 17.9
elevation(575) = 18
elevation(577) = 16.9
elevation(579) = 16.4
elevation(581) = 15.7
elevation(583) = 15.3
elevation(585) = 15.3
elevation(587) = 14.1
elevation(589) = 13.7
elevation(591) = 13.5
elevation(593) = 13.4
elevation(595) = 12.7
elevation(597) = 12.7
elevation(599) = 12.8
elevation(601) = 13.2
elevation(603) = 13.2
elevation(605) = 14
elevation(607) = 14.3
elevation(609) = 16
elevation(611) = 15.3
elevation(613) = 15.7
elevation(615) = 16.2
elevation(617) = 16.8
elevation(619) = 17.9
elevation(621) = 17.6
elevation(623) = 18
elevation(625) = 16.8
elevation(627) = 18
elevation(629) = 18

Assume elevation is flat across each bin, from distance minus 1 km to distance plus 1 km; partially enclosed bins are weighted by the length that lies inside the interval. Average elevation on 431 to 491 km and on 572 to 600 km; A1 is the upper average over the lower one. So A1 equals 0.82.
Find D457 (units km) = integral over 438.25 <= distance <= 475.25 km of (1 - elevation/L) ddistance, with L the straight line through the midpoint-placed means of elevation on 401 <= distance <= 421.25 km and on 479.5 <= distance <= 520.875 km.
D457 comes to 0.41 km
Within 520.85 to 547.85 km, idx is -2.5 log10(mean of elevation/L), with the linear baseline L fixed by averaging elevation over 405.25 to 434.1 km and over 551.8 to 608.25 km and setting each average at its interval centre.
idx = -0.09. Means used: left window 18.2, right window 15.8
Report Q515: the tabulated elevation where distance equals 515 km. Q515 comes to 18.9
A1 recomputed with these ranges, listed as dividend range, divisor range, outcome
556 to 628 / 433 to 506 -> 0.88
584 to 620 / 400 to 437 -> 0.80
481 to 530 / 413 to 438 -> 1.00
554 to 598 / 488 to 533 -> 0.90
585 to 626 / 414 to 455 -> 0.82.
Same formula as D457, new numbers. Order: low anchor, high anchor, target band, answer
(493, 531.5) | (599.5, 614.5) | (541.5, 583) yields -3.60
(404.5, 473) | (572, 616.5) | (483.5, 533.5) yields -4.54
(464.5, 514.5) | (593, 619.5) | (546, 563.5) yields -1.98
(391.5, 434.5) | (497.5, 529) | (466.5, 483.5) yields 0.11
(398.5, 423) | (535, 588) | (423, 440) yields 0.07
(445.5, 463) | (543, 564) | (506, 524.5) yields -0.32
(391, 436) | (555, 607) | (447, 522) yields -4.16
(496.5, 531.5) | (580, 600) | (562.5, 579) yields -3.07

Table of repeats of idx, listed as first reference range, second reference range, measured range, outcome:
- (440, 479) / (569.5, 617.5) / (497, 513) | -0.07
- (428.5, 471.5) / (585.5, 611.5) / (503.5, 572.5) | -0.17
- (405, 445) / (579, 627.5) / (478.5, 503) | -0.07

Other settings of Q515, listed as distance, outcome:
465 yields 18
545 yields 18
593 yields 13.4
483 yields 18.6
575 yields 18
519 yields 18.6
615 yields 16.2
